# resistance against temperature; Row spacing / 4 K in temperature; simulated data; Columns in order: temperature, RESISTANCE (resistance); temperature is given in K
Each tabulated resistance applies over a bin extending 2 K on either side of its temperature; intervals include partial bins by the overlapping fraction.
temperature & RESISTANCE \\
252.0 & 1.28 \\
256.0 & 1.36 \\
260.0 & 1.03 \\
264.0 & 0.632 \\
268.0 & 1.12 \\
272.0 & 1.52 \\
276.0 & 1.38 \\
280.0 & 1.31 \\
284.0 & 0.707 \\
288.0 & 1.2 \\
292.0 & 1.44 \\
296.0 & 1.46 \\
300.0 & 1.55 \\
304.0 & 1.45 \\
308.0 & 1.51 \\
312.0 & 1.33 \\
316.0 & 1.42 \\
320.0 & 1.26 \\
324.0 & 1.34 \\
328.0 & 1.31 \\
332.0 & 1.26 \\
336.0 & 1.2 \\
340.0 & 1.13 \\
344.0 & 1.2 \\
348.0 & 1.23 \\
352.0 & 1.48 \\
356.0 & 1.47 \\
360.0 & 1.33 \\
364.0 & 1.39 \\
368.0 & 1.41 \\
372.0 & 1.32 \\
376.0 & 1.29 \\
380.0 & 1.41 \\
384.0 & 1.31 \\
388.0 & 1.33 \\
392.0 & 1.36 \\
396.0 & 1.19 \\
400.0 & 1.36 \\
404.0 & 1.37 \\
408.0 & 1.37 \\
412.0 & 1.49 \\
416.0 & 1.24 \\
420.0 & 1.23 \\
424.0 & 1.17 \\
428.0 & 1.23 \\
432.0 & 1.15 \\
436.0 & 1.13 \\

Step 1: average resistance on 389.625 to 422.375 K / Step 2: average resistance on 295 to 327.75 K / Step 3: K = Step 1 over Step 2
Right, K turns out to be 0.94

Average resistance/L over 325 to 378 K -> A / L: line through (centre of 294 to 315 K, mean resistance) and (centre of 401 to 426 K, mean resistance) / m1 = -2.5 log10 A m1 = 0.07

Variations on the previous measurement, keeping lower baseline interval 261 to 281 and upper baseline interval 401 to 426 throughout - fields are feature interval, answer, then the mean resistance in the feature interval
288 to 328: -0.16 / 1.4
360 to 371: -0.09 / 1.38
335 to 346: 0.06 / 1.17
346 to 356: -0.10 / 1.38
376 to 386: -0.05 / 1.35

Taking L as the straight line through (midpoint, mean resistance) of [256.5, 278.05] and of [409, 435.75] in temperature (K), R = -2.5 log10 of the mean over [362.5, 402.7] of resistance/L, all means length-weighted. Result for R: -0.10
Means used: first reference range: 1.15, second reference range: 1.25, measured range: 1.34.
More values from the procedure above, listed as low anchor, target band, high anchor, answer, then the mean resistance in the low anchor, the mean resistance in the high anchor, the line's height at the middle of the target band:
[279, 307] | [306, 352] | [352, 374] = 0.04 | 1.31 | 1.39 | 1.35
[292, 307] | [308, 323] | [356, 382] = 0.07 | 1.48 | 1.37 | 1.46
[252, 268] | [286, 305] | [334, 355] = -0.24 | 1.06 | 1.26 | 1.14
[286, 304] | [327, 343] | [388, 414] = 0.15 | 1.42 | 1.35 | 1.39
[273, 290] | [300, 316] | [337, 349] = -0.22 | 1.17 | 1.18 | 1.18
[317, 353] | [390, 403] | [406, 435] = -0.04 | 1.27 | 1.26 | 1.26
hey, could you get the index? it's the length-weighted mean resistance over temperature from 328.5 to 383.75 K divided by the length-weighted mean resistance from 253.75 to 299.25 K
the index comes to 1.1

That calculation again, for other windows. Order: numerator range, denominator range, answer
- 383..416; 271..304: 1.01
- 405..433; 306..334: 0.95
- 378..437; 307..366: 0.98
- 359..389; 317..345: 1.08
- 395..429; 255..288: 1.15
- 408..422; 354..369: 0.95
